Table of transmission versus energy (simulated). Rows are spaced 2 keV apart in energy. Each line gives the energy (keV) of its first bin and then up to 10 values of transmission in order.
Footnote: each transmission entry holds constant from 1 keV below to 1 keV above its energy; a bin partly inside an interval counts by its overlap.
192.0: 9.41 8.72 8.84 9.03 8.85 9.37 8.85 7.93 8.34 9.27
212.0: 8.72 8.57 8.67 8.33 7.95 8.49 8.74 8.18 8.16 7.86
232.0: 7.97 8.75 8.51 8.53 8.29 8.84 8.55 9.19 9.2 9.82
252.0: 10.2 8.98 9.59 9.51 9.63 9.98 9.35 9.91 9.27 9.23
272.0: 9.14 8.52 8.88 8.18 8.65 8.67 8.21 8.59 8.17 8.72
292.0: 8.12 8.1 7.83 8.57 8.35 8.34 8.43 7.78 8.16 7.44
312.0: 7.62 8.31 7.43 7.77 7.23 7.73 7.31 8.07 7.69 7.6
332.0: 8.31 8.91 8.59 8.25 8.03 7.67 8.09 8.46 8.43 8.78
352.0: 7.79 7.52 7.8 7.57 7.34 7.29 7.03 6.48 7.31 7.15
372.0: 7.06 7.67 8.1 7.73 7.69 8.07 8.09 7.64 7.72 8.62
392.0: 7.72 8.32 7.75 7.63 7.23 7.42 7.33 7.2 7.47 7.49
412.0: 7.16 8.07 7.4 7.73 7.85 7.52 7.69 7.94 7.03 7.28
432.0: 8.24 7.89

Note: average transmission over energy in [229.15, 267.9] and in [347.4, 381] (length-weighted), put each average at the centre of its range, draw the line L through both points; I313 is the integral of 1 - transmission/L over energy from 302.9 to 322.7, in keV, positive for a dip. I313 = 1.1 keV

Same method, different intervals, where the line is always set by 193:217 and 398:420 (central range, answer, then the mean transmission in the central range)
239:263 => -2.4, 9.32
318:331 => 0.6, 7.62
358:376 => 1.2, 7.24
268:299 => -1.0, 8.53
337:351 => -0.6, 8.24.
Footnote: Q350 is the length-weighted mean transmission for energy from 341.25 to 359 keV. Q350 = 8.02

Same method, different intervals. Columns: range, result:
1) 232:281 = 9.09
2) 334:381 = 7.76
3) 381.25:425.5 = 7.69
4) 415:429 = 7.59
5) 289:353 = 8.06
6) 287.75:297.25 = 8.2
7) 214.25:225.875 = 8.43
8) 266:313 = 8.42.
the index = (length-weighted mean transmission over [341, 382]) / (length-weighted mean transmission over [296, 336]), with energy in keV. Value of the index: 1.0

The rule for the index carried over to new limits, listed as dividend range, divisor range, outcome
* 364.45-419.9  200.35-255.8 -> 0.87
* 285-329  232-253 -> 0.89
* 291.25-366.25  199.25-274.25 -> 0.89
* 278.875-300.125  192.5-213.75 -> 0.95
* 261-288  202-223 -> 1.05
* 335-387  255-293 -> 0.87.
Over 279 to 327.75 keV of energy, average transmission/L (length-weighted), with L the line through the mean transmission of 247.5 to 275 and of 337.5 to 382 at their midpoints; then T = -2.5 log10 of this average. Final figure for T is 0.08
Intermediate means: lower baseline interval 9.46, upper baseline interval 7.69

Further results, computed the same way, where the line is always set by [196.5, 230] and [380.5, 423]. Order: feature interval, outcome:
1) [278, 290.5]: -0.030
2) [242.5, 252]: -0.106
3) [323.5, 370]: 0.016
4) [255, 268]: -0.156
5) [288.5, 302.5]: -0.013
